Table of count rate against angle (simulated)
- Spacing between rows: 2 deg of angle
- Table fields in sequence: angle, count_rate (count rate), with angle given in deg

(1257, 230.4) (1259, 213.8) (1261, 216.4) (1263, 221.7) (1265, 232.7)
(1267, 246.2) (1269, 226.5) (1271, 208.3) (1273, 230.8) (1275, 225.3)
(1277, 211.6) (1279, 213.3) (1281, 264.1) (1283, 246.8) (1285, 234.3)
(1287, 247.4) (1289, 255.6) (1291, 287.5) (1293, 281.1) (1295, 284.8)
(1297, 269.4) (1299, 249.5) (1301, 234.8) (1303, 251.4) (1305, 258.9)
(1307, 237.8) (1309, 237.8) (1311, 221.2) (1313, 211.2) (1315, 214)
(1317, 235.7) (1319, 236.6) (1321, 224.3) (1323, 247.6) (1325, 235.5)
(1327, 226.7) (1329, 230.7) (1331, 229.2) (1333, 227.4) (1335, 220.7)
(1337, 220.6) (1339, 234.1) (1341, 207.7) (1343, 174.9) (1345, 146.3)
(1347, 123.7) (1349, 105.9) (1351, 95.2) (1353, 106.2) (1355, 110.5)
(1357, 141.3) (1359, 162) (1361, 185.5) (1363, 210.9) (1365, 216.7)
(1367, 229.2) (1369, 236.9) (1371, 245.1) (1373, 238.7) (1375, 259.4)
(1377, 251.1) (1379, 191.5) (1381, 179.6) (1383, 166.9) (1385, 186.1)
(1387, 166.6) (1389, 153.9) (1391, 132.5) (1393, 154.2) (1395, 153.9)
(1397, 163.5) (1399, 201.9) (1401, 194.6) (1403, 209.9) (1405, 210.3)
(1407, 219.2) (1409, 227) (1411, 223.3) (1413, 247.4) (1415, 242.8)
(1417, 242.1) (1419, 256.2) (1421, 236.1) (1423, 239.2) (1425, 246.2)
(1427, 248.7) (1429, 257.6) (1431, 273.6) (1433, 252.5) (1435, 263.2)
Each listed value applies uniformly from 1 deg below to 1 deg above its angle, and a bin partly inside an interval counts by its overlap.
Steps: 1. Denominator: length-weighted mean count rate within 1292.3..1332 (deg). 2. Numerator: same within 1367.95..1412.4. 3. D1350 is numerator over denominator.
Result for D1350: 0.83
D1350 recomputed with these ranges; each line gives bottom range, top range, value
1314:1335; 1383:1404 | 0.74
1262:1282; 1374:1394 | 0.81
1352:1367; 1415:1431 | 1.49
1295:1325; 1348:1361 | 0.52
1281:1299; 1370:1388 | 0.80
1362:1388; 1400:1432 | 1.10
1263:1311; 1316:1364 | 0.77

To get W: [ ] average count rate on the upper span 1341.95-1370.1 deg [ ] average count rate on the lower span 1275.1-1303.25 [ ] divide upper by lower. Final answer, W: 0.6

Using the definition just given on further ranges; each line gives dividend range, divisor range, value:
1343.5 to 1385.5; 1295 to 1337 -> 0.76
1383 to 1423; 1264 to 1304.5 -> 0.82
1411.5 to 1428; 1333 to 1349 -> 1.31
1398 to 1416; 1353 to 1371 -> 1.18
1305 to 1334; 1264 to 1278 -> 1.02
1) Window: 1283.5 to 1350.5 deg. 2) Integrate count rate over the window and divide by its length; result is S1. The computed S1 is 227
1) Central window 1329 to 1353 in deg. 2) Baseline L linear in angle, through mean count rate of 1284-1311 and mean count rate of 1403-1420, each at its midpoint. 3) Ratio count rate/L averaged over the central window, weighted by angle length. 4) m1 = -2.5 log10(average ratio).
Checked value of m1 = 0.34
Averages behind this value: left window 255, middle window 180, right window 232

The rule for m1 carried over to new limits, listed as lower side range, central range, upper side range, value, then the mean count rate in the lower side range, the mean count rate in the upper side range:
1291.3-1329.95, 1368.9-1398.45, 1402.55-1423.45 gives 0.23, 242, 233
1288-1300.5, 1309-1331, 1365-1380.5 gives 0.13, 270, 233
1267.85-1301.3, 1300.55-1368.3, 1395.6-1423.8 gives 0.17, 246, 221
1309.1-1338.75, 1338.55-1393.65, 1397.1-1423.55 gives 0.26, 228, 225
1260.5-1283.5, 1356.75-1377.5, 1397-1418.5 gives 0.02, 229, 220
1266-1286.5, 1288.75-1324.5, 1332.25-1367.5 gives -0.19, 231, 172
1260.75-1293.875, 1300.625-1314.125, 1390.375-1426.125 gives -0.02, 239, 212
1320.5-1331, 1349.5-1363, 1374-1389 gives 0.47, 233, 197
